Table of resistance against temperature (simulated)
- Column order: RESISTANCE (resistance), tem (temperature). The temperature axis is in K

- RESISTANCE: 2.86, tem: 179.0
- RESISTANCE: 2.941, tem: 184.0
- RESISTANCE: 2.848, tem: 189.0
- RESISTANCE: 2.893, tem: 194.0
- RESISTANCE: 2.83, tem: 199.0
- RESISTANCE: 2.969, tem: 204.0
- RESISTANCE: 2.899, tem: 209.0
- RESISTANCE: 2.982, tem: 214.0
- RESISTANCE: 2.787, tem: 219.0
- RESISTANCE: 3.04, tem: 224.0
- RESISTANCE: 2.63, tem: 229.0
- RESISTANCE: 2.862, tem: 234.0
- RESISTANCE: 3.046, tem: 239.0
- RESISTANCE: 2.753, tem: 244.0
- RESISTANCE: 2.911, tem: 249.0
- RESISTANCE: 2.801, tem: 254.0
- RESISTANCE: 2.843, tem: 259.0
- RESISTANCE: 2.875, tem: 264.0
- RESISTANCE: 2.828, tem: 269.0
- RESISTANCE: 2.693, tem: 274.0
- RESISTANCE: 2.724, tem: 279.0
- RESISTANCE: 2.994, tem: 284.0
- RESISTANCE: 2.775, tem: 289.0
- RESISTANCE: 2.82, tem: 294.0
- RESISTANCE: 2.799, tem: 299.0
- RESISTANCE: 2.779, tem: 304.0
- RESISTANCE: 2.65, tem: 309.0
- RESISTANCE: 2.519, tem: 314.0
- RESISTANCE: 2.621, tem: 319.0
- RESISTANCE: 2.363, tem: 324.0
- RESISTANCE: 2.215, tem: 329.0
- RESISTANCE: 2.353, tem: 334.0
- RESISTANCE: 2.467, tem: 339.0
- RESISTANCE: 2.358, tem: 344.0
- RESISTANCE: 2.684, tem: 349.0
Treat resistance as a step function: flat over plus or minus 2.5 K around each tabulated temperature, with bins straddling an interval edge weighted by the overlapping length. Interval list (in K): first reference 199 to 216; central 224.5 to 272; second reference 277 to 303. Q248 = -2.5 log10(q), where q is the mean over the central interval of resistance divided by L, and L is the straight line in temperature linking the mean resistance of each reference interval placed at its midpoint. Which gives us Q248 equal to 0.01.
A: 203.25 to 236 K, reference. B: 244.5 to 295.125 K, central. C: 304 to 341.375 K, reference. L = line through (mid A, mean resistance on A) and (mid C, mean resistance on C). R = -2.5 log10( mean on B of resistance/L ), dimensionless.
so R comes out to -0.06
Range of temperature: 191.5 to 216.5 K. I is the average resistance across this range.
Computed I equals 2.91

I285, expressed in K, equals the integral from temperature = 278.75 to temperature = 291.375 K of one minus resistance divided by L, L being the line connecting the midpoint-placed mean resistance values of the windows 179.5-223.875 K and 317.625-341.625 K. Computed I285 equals -1.4 K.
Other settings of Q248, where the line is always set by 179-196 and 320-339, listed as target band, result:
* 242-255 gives -0.07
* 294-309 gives -0.13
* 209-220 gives -0.04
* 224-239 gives -0.05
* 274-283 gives -0.09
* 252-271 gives -0.09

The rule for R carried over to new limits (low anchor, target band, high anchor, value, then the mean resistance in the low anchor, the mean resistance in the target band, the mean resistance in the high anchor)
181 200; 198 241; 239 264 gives -0.010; 2.88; 2.89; 2.85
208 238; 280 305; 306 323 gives -0.071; 2.87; 2.83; 2.58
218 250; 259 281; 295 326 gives -0.013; 2.86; 2.79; 2.64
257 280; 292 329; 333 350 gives -0.007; 2.8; 2.62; 2.46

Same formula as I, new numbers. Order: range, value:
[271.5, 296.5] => 2.8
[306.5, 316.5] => 2.58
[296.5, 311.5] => 2.74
